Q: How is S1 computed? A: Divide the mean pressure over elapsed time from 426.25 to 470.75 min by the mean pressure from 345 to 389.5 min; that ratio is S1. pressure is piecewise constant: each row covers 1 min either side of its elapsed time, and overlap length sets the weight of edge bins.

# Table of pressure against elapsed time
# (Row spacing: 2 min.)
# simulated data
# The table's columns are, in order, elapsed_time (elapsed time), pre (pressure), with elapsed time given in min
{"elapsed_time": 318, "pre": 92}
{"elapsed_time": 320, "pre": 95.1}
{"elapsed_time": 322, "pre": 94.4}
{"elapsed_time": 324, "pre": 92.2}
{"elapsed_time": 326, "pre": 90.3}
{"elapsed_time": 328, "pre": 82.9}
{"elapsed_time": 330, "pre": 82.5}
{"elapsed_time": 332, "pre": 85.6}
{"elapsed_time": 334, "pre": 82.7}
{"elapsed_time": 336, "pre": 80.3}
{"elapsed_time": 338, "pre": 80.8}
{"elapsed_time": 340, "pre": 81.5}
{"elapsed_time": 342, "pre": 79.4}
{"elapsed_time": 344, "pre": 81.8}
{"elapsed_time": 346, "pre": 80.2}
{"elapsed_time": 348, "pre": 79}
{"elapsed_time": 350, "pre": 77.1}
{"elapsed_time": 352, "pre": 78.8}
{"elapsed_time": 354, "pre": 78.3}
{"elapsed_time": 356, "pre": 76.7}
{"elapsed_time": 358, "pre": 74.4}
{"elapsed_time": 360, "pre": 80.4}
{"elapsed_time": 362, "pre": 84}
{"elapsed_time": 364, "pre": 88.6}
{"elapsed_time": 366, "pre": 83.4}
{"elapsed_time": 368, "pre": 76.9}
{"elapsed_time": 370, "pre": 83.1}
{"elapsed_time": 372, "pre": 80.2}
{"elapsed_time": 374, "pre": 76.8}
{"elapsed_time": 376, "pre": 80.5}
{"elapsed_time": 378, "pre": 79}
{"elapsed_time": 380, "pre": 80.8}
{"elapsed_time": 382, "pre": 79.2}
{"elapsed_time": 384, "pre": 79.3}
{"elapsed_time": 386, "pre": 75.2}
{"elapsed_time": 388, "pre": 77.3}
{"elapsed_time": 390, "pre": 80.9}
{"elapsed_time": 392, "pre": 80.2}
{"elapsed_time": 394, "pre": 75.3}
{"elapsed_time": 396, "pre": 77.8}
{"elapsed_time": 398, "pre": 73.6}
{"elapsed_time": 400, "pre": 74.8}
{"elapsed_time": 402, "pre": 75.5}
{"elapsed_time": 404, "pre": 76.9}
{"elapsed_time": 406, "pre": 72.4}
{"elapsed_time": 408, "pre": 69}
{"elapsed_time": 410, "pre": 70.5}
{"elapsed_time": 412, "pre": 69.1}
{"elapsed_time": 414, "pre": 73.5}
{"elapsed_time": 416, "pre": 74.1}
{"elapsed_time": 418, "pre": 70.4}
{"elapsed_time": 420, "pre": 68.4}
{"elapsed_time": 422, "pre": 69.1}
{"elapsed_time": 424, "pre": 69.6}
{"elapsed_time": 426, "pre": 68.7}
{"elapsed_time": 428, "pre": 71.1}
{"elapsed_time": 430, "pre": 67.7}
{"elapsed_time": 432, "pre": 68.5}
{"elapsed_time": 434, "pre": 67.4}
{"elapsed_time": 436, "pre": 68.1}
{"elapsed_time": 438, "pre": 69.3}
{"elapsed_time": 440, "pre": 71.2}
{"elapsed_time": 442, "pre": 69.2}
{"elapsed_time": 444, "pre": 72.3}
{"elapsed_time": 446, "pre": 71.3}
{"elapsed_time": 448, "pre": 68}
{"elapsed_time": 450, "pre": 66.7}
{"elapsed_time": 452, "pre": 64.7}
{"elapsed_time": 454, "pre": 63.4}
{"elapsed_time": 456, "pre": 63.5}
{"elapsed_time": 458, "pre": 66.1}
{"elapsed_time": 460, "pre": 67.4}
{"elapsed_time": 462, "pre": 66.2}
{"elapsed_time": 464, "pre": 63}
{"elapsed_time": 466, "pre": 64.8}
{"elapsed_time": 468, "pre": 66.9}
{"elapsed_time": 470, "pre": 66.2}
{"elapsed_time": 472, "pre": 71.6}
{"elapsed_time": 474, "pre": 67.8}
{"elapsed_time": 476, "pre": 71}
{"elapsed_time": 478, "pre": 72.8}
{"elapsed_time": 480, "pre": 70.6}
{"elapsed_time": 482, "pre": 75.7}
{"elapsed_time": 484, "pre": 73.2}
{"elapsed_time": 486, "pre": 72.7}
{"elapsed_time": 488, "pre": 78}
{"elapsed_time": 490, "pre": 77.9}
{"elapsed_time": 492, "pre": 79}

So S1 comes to 0.85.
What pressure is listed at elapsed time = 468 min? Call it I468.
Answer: 66.9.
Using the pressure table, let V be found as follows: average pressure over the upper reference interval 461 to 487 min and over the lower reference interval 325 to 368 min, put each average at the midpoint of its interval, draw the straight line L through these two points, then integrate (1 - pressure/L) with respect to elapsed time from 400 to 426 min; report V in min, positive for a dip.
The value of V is 1.2 min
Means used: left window 81.3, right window 69.4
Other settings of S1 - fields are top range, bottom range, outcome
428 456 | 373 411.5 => 0.89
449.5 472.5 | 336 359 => 0.83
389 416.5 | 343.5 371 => 0.93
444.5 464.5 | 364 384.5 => 0.82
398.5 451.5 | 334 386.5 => 0.88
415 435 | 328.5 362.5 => 0.87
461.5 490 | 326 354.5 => 0.87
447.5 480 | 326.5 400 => 0.84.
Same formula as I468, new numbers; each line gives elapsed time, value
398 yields 73.6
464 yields 63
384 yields 79.3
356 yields 76.7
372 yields 80.2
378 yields 79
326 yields 90.3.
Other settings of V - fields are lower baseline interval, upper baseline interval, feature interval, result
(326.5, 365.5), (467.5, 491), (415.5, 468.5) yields 4.70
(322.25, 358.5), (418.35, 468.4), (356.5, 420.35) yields -1.50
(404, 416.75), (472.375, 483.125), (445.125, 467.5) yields 1.80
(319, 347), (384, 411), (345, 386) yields 0.22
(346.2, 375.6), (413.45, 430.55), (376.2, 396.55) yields -0.73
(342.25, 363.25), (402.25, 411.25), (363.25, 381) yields -0.96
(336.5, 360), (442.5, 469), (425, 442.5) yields 0.02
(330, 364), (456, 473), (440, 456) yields 0.11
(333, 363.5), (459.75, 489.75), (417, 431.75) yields 0.95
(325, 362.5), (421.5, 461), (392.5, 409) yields -0.26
